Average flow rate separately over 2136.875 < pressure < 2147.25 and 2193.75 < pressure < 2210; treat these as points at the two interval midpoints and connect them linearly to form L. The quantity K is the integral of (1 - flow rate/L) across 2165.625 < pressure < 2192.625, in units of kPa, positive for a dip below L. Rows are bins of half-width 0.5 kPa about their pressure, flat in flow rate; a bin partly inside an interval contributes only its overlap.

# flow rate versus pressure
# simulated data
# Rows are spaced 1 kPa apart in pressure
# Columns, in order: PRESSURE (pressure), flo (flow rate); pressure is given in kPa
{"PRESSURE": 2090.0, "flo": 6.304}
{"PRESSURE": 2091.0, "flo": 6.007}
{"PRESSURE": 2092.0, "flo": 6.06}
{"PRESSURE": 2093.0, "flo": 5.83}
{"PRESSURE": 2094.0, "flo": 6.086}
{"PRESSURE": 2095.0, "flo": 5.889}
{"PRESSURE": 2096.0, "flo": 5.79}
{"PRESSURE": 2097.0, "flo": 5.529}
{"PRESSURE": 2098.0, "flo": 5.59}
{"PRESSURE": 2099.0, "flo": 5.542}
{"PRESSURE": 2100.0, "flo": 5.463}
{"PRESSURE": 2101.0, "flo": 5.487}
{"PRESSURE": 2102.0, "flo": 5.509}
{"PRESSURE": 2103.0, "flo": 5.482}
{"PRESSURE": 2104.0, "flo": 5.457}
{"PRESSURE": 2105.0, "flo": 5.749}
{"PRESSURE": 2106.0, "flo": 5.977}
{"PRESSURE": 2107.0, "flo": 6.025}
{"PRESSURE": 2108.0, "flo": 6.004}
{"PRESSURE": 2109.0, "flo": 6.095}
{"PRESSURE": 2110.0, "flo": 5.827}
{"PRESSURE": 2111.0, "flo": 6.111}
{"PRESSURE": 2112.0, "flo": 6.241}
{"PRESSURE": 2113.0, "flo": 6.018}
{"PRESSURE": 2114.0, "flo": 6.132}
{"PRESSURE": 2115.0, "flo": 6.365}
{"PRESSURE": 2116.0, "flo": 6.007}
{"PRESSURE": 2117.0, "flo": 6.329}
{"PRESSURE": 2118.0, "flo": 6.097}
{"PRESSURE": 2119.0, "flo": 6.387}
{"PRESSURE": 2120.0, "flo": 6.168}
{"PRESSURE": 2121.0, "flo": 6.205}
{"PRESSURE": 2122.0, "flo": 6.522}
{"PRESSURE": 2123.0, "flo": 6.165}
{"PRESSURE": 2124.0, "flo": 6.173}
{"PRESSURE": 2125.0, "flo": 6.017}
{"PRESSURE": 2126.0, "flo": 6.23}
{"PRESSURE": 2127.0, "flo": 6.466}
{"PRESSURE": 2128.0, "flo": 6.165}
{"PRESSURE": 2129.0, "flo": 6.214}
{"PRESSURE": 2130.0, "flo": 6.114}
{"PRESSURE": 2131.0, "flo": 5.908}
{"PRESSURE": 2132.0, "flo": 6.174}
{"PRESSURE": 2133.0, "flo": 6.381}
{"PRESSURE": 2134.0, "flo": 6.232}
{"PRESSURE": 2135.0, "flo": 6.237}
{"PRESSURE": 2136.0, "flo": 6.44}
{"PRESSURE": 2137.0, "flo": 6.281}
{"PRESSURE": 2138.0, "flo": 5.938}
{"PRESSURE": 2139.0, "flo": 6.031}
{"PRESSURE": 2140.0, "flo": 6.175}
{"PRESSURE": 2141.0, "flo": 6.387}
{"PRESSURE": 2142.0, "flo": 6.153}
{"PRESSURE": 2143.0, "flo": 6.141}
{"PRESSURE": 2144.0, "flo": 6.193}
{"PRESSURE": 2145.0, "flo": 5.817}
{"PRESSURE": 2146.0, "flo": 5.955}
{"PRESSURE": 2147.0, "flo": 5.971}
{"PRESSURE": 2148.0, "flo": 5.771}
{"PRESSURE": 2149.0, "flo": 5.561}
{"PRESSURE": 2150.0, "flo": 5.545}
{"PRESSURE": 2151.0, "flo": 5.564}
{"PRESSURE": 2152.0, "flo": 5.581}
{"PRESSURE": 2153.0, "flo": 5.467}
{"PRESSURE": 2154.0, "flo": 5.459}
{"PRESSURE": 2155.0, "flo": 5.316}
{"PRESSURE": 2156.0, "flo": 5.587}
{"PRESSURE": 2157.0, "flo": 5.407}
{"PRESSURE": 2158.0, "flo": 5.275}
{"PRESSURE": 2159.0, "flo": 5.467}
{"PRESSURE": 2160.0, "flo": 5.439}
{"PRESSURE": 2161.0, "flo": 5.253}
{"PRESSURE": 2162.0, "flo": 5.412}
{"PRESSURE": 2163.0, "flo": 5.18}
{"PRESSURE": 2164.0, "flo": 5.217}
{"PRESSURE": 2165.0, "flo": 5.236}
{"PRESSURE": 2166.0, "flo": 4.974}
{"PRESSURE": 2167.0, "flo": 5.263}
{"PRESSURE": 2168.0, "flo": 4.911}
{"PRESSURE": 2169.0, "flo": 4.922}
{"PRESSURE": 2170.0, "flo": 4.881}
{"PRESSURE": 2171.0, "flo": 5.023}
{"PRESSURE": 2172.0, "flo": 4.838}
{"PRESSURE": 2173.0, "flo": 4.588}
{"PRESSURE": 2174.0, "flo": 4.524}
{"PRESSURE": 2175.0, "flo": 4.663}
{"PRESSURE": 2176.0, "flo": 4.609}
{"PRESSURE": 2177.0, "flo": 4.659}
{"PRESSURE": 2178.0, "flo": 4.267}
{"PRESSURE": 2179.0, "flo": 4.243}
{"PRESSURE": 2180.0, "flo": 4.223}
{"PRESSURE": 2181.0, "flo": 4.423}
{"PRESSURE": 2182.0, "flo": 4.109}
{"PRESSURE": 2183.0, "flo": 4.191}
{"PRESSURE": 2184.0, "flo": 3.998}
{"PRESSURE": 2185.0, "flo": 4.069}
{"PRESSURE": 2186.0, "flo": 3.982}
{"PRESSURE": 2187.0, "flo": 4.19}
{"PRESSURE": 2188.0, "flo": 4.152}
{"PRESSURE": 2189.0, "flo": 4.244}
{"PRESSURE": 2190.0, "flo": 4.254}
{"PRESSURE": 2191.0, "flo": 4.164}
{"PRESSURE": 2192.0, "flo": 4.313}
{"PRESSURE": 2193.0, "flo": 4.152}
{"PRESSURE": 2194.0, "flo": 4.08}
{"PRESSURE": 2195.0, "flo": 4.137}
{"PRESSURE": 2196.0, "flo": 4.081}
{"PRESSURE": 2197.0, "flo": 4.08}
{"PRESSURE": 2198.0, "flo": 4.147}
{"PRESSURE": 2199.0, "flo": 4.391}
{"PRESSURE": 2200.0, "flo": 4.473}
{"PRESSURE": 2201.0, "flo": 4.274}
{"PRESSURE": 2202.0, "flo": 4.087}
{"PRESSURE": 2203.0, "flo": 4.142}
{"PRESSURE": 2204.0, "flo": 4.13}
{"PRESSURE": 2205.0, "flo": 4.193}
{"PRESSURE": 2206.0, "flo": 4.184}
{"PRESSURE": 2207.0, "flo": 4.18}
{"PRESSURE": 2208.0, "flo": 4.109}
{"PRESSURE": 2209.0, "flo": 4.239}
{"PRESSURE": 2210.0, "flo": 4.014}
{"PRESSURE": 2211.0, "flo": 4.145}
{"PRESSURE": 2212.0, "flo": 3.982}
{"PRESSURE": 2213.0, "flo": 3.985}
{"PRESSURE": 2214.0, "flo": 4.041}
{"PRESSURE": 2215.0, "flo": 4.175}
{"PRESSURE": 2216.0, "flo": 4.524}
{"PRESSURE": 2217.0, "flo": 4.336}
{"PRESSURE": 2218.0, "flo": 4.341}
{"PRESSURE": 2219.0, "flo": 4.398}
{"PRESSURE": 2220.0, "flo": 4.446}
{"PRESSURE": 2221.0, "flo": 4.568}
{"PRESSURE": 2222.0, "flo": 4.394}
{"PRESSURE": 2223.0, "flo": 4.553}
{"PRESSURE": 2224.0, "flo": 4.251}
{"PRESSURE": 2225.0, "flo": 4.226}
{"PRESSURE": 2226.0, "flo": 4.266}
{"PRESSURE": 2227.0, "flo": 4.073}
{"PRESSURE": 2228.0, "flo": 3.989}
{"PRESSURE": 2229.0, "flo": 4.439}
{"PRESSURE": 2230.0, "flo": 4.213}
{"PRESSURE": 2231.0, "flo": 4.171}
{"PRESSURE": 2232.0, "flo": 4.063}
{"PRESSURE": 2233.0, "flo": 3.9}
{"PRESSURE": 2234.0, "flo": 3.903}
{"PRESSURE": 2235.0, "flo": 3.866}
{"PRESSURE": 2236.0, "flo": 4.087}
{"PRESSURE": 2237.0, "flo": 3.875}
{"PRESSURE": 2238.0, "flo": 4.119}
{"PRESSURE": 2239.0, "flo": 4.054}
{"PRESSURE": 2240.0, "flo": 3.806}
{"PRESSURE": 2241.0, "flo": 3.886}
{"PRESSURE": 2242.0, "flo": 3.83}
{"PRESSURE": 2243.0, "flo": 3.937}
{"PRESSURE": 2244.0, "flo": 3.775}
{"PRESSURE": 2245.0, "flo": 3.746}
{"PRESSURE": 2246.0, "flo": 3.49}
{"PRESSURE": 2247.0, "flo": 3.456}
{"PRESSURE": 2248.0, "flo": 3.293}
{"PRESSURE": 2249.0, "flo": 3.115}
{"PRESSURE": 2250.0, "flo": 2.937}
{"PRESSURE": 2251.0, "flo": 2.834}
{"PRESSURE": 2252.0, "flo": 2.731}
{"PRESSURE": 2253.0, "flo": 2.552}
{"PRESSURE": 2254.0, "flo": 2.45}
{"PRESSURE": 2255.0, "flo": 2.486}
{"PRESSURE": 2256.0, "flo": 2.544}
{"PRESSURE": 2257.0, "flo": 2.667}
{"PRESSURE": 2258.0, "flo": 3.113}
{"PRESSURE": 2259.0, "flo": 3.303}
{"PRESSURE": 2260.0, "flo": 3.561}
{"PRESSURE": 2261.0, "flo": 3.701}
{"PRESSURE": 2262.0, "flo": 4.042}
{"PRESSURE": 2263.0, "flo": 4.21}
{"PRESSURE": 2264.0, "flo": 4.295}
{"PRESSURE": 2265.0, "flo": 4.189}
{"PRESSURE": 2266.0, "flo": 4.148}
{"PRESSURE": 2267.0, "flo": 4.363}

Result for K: 2.45 kPa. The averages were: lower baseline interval 6.09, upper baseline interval 4.18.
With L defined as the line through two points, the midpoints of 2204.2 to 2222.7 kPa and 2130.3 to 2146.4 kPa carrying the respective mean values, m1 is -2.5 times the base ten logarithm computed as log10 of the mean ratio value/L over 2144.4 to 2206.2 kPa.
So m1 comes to 0.10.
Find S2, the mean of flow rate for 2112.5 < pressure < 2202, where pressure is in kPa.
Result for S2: 5.3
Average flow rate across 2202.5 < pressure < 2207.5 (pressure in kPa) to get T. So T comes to 4.17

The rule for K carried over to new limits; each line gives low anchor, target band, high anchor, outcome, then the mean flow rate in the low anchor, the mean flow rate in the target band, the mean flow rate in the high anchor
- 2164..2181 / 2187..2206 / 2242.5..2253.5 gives 0.3 kPa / 4.74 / 4.19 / 3.26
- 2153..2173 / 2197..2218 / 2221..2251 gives 1.1 kPa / 5.2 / 4.19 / 3.91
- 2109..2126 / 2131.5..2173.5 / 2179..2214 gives -2.5 kPa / 6.17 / 5.61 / 4.16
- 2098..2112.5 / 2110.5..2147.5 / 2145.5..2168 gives -3.7 kPa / 5.78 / 6.18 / 5.44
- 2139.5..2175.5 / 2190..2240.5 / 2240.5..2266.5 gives 0.1 kPa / 5.42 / 4.18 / 3.4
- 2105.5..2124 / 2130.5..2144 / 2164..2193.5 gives -1.5 kPa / 6.15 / 6.19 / 4.5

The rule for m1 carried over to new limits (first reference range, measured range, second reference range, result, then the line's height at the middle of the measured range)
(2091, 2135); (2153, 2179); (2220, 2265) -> 0.01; 5.07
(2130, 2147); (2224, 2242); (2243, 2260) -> -0.14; 3.58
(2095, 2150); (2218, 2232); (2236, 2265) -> -0.09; 3.96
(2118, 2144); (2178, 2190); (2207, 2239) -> 0.20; 5.04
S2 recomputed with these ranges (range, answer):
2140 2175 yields 5.42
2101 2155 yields 6.02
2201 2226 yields 4.24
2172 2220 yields 4.24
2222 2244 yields 4.07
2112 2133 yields 6.2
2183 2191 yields 4.13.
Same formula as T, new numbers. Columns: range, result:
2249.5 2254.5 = 2.7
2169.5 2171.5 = 4.95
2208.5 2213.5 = 4.07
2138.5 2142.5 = 6.19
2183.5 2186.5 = 4.02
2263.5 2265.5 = 4.24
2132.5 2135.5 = 6.28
